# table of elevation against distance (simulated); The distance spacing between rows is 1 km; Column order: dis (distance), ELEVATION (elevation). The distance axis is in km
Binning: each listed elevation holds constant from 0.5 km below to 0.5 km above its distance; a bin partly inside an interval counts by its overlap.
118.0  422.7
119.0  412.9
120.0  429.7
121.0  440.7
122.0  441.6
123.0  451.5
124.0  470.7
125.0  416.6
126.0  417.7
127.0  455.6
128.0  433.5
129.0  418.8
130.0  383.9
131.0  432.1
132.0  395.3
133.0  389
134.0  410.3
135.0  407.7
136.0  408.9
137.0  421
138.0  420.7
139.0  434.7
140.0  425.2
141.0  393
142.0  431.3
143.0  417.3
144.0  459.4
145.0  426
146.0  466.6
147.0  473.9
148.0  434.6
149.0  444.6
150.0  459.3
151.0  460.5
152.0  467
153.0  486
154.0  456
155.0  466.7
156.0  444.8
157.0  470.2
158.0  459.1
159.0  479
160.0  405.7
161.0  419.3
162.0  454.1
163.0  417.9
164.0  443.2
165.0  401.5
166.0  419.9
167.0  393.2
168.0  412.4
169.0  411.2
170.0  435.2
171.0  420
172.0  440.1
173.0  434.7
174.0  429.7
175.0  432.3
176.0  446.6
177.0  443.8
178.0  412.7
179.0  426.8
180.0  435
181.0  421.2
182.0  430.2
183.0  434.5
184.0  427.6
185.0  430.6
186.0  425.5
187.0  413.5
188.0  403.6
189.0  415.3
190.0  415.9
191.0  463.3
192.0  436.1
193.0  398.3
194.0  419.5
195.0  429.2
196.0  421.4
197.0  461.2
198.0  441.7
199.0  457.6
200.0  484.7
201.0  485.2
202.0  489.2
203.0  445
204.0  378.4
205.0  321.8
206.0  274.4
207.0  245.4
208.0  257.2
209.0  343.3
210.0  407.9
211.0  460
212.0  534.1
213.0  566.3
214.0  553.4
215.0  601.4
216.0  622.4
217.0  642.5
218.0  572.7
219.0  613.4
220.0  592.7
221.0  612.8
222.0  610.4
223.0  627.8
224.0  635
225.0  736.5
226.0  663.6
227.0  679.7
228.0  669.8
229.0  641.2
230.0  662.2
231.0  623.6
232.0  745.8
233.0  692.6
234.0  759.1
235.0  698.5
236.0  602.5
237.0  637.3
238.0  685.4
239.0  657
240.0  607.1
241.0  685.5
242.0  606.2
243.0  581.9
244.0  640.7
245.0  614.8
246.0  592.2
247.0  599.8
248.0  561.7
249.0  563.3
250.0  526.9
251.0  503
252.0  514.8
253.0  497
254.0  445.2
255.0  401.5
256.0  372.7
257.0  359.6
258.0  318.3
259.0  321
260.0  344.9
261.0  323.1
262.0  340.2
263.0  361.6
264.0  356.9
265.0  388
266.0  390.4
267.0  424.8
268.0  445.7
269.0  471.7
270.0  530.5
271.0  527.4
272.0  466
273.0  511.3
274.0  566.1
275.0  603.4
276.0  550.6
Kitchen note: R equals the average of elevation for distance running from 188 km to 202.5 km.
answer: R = 443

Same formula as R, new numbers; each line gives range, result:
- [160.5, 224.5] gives 454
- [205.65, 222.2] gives 501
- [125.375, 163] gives 436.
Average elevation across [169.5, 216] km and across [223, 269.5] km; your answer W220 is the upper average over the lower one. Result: 1.26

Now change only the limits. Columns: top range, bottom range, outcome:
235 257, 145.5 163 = 1.24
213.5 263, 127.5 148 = 1.35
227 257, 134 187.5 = 1.37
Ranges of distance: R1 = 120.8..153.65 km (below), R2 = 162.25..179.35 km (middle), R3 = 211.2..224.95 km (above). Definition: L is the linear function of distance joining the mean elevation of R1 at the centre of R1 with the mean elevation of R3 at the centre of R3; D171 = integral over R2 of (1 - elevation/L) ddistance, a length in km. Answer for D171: 2.6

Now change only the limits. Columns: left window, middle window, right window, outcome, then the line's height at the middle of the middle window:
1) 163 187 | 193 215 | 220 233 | 5.1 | 557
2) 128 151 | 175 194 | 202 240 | 2.9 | 505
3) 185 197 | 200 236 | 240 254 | -4.0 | 496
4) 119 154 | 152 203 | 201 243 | 6.3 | 499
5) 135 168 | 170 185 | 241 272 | 0.5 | 446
